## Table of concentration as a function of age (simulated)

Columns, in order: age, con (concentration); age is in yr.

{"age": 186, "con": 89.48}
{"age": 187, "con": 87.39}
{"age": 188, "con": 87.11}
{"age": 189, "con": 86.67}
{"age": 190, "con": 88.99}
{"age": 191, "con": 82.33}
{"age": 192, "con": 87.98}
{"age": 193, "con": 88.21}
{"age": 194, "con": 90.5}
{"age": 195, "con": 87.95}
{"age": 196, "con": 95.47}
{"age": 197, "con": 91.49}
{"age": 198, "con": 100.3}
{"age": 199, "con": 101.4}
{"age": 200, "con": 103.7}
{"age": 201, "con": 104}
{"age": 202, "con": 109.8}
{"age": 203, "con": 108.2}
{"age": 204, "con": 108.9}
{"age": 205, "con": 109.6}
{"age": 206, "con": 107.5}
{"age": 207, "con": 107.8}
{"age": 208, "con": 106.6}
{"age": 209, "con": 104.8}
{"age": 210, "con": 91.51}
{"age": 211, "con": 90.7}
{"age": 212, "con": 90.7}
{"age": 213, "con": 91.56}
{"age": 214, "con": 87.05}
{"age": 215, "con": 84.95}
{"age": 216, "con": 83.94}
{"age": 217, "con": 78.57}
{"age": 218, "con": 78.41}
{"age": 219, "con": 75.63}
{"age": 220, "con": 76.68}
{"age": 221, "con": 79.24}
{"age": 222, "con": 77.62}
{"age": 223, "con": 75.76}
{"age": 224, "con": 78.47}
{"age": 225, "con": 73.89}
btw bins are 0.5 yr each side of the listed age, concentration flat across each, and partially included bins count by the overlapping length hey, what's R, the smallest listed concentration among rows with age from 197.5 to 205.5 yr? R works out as 100.3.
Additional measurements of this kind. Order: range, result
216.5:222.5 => 75.63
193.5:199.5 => 87.95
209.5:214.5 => 87.05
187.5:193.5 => 82.33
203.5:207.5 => 107.5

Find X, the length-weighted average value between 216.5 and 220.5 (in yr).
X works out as 77.3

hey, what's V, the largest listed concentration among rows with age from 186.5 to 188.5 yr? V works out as 87.39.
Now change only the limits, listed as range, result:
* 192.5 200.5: 103.7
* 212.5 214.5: 91.56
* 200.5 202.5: 109.8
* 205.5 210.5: 107.8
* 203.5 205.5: 109.6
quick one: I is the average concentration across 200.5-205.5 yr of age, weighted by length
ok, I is 108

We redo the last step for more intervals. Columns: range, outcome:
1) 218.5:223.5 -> 77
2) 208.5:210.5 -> 98.2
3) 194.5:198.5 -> 93.8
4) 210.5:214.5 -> 90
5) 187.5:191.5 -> 86.3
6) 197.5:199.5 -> 101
